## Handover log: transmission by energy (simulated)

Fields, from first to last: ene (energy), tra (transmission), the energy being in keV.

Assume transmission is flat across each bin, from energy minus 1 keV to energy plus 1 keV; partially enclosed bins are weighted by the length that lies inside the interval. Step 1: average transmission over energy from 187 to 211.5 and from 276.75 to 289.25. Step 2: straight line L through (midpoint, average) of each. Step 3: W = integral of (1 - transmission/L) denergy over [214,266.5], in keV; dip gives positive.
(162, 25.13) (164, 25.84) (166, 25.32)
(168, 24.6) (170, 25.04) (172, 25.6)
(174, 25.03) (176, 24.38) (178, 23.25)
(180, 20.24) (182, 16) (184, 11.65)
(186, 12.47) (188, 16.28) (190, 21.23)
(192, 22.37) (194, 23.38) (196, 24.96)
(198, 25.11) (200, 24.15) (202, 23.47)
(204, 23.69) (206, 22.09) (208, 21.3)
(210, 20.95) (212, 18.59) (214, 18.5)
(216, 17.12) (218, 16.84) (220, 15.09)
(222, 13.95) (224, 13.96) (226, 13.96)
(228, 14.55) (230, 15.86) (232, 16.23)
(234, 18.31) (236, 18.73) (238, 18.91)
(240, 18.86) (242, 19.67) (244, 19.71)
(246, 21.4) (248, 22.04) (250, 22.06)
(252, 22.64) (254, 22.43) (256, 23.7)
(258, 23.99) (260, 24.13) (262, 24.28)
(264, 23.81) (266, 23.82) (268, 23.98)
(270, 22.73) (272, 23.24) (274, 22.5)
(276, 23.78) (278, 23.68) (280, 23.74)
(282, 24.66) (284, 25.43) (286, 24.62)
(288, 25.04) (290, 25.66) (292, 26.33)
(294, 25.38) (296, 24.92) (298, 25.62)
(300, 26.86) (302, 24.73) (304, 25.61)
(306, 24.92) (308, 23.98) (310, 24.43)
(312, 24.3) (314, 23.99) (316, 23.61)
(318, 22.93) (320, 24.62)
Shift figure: 9.10 keV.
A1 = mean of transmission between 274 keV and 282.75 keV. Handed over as 23.8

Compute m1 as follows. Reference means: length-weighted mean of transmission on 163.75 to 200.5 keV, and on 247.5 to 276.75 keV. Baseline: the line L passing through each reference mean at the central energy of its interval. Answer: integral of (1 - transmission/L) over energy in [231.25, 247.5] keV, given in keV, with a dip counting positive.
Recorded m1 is 2.7 keV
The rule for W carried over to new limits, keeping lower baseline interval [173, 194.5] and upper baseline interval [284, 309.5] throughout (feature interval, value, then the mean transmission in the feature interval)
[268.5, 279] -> 0.4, 23.2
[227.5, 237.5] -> 2.3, 17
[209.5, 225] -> 3.3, 16.7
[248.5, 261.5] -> 0.0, 23.2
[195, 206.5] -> -2.0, 24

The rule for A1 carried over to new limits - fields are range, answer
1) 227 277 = 21.3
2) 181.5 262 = 19.6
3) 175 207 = 20.9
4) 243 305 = 24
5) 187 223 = 20.5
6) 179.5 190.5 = 15.9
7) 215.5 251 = 17.6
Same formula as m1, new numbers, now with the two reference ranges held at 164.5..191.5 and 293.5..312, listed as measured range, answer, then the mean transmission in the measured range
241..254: 1.1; 21.3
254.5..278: 0.3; 23.6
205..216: 1.0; 20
